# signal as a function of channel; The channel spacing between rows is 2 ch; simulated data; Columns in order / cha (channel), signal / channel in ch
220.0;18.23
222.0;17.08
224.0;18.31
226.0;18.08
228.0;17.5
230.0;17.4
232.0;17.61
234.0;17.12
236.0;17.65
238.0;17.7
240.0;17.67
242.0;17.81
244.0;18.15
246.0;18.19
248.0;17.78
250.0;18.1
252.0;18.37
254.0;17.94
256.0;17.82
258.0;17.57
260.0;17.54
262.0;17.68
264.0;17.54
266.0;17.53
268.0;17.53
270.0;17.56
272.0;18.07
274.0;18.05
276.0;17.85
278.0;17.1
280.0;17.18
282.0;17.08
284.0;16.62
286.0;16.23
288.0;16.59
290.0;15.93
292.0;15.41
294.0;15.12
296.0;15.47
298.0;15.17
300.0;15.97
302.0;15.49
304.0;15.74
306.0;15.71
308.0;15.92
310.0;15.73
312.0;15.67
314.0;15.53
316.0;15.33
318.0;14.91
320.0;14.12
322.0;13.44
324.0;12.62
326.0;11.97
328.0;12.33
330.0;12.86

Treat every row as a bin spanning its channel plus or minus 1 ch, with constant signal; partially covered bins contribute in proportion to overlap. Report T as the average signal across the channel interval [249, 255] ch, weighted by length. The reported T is 18.1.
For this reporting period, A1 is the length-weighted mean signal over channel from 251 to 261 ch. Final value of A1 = 17.8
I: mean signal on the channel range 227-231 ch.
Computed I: 17.4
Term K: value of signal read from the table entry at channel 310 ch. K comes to 15.73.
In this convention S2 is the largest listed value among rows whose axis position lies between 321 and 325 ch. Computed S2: 13.44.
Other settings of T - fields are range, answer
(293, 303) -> 15.4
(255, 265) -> 17.6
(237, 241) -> 17.7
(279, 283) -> 17.1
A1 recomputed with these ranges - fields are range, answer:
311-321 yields 15.1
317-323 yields 14.2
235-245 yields 17.8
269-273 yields 17.8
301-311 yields 15.7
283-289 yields 16.5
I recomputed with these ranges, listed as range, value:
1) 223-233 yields 17.8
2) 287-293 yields 16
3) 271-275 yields 18.1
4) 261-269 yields 17.6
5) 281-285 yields 16.9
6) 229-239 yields 17.5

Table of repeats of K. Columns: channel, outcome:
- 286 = 16.23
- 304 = 15.74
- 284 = 16.62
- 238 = 17.7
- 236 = 17.65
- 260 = 17.54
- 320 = 14.12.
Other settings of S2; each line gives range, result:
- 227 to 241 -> 17.7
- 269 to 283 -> 18.07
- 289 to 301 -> 15.97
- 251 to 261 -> 18.37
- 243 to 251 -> 18.19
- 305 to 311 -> 15.92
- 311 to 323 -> 15.67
